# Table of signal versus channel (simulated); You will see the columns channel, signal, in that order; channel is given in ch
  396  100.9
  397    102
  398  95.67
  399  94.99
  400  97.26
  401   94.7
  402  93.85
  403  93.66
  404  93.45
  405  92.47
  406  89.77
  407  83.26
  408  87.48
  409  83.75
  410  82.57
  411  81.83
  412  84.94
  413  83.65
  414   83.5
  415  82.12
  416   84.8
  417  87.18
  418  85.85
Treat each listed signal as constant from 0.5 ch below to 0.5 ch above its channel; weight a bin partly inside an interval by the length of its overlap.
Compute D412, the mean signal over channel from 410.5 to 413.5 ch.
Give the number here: 83.5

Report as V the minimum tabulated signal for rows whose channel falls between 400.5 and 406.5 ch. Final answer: 89.77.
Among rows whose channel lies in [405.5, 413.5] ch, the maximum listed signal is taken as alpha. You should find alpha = 89.77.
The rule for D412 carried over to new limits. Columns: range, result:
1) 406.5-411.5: 83.8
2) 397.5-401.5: 95.7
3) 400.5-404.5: 93.9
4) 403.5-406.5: 91.9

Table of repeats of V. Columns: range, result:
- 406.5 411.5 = 81.83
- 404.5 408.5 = 83.26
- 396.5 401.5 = 94.7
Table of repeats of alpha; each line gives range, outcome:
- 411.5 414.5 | 84.94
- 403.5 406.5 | 93.45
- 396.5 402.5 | 102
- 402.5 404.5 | 93.66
